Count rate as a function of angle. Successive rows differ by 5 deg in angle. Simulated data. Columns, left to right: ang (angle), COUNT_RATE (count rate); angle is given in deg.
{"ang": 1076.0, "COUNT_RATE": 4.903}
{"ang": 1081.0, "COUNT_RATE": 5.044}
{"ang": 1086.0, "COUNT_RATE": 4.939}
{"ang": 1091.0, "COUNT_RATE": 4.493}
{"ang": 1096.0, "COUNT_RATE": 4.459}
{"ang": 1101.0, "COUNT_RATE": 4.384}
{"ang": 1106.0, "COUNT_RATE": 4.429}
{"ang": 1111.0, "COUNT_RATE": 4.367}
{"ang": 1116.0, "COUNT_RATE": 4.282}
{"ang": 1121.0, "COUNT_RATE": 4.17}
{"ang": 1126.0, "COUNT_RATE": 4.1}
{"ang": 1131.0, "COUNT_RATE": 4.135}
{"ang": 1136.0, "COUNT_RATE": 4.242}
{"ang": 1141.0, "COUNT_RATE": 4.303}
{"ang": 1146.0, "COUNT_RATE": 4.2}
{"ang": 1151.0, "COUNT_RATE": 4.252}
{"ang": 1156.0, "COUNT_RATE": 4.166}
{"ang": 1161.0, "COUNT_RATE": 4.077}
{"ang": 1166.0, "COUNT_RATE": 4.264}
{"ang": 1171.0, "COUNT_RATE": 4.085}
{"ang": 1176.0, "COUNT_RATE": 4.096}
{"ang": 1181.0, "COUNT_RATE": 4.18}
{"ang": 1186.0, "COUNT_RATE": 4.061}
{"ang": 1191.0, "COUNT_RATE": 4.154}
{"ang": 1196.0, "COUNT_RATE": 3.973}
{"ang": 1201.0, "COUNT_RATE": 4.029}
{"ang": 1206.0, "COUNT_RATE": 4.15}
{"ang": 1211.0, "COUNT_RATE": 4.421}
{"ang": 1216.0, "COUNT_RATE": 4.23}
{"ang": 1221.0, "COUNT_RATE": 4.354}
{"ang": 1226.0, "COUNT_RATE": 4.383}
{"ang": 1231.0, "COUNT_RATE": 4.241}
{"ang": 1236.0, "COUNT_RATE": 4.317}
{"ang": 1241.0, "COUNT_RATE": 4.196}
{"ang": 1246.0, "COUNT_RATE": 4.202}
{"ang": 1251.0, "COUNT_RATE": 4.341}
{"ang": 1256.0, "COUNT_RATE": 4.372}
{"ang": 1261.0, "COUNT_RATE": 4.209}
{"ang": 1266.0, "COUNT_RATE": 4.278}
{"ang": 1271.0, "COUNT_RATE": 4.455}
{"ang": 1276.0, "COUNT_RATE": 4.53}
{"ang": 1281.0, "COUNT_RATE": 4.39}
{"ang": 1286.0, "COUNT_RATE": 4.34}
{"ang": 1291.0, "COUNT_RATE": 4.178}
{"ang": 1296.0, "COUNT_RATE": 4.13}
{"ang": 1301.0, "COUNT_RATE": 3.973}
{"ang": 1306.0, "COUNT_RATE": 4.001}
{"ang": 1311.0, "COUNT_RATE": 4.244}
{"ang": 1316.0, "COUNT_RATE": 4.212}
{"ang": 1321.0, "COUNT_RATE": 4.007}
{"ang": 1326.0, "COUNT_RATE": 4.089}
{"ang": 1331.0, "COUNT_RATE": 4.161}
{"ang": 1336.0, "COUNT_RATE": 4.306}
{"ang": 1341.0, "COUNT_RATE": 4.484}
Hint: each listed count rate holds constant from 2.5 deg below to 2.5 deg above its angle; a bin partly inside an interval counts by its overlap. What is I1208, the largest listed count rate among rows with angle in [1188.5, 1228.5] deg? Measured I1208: 4.421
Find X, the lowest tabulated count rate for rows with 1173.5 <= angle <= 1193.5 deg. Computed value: 4.061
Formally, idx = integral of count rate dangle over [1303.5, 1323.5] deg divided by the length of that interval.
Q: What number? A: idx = 4.12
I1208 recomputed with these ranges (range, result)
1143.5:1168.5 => 4.264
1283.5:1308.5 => 4.34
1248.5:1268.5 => 4.372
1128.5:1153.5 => 4.303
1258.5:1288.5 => 4.53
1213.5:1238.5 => 4.383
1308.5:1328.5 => 4.244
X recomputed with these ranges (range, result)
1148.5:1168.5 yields 4.077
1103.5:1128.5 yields 4.1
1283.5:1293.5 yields 4.178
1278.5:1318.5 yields 3.973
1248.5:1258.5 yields 4.341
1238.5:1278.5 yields 4.196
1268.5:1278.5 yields 4.455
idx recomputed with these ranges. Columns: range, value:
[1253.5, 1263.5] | 4.29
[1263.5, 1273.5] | 4.37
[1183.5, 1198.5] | 4.06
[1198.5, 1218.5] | 4.21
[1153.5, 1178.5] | 4.14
